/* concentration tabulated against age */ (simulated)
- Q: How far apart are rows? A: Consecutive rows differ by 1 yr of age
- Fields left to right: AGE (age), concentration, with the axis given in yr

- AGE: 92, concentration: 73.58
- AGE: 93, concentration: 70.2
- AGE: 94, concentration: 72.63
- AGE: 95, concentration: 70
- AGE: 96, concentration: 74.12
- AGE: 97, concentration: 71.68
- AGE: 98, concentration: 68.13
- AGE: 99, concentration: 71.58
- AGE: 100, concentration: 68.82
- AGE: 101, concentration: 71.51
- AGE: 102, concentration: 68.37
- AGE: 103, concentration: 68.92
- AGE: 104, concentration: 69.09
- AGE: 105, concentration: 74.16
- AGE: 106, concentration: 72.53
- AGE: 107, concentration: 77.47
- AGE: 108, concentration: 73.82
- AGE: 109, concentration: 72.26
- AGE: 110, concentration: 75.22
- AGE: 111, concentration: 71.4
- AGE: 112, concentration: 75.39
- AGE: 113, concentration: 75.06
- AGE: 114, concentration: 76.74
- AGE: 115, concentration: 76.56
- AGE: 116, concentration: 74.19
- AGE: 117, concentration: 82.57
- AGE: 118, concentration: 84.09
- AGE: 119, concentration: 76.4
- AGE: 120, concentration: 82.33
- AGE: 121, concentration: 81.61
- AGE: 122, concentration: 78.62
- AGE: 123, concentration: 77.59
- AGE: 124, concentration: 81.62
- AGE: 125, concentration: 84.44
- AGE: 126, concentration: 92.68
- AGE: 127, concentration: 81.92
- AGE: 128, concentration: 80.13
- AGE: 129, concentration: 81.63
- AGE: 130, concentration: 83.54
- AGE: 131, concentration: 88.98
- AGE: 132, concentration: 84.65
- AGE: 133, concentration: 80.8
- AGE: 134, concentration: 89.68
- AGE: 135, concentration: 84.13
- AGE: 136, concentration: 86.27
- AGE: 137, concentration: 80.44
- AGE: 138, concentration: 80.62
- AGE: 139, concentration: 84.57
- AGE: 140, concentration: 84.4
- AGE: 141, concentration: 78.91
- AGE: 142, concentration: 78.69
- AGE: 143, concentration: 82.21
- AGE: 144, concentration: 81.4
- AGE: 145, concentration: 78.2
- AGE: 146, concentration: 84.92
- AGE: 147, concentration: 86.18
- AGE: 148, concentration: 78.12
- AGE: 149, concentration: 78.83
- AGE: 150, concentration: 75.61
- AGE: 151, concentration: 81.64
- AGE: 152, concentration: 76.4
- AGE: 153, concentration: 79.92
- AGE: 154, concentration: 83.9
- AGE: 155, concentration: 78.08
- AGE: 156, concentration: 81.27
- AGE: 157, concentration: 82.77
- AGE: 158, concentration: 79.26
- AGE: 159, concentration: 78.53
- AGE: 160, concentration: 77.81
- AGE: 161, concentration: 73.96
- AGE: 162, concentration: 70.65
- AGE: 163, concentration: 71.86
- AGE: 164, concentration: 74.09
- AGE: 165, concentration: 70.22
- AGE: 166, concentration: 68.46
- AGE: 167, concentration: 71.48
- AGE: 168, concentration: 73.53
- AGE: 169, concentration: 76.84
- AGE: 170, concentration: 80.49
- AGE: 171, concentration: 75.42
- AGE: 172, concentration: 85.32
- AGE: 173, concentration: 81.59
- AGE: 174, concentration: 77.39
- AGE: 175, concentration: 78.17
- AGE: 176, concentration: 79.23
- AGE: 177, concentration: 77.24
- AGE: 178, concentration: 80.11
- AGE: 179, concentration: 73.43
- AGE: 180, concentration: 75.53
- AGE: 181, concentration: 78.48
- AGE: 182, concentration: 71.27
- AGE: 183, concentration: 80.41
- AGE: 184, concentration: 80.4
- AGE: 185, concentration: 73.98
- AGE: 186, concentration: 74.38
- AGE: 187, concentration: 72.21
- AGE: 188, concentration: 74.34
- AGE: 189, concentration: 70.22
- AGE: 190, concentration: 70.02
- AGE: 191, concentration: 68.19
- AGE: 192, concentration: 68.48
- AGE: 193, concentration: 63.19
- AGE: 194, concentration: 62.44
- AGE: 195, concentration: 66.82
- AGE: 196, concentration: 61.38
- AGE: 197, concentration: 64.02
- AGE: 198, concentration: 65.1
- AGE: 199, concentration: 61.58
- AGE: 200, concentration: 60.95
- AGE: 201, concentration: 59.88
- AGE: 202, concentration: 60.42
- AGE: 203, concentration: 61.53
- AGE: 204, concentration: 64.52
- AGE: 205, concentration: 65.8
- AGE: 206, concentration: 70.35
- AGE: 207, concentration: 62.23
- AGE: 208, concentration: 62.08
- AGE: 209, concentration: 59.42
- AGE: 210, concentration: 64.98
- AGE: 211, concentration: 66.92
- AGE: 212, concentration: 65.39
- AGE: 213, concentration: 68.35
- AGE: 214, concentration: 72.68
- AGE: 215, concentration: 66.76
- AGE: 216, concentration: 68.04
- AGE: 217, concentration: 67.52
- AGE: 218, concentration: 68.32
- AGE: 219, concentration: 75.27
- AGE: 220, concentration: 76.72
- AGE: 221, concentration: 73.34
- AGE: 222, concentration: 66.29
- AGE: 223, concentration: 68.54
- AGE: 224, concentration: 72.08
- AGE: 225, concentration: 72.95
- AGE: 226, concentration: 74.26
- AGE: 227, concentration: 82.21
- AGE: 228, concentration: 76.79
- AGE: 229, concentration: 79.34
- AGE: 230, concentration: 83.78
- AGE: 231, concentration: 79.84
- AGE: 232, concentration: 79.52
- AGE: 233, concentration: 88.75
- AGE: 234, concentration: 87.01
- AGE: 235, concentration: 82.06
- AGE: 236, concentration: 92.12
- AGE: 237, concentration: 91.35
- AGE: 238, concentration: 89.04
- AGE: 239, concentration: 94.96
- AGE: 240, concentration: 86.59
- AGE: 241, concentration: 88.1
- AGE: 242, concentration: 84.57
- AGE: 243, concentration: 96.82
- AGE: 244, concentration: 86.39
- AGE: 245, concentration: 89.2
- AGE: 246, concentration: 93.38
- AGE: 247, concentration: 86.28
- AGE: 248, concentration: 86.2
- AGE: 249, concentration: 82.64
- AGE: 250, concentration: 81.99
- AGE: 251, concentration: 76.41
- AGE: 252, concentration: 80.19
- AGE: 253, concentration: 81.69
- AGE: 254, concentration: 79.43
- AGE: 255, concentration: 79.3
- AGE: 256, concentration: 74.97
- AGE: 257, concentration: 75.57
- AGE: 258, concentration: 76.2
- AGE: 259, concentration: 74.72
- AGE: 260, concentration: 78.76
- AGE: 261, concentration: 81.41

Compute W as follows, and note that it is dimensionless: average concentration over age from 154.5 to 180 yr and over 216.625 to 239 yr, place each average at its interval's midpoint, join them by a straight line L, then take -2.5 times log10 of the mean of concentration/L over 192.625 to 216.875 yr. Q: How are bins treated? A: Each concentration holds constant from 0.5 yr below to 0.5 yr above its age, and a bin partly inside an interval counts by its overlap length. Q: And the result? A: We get 0.209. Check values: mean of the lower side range 76.7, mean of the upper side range 78.9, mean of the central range 64.4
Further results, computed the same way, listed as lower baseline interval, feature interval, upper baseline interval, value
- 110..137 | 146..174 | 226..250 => 0.07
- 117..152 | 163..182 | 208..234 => 0.03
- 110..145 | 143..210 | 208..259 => 0.10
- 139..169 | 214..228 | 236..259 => 0.15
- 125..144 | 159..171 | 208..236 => 0.09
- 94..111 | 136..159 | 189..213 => -0.18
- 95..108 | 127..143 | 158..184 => -0.13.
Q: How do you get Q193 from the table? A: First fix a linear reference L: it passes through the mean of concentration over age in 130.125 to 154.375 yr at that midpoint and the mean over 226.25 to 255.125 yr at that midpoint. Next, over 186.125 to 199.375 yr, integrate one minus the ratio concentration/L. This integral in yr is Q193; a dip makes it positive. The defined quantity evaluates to 2.62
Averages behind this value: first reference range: 82.1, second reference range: 85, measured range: 67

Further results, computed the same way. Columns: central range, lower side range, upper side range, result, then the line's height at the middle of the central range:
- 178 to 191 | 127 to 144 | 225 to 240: 1.4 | 83.5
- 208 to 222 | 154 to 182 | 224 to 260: 2.1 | 80.8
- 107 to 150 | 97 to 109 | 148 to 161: -3.1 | 75.3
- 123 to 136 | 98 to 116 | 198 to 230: -2.3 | 71.9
